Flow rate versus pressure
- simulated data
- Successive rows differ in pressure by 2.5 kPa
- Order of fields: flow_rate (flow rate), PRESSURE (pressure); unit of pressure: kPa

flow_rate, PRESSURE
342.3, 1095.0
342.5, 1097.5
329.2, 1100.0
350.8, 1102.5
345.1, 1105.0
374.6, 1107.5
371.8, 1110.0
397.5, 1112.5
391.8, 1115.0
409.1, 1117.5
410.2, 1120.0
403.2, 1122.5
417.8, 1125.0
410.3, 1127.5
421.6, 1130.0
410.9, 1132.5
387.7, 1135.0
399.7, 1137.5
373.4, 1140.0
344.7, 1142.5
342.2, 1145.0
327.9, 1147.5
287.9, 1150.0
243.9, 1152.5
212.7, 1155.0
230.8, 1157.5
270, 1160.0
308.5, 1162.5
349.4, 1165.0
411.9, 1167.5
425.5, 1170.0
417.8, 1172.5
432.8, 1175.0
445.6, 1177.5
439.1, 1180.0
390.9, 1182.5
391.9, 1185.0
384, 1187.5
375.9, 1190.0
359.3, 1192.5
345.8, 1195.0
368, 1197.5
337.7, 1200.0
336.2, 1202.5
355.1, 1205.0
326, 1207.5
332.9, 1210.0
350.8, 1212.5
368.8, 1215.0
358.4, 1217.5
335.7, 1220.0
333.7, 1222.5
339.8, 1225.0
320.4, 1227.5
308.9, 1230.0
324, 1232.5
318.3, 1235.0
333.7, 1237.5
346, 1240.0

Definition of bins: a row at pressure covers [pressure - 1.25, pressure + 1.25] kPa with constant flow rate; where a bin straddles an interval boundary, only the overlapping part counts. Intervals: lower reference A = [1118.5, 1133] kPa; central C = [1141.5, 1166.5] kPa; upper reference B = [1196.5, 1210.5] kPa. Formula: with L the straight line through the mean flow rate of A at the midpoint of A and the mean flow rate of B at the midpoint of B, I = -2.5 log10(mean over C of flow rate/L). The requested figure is 0.30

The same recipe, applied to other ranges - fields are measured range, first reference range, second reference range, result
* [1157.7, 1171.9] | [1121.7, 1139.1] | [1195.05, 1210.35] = 0.09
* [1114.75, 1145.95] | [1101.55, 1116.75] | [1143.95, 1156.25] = -0.21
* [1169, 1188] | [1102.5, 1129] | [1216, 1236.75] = -0.17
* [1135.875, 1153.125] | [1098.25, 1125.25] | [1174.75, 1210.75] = 0.13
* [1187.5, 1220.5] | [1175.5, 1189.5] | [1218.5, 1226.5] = 0.05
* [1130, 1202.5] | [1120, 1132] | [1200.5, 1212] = 0.05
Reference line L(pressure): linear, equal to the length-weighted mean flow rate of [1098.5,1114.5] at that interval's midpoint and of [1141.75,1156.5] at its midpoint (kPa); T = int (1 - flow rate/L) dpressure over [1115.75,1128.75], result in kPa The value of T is -2.8 kPa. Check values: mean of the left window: 363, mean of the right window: 290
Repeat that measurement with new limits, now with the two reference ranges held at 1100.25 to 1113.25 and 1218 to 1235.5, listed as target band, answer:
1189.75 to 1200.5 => -0.63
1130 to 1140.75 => -1.27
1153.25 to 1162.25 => 2.64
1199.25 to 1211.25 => -0.13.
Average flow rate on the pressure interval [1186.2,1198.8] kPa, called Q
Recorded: 367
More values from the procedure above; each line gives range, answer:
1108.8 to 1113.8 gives 385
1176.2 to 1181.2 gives 442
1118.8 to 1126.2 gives 410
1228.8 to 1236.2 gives 317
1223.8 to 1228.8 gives 330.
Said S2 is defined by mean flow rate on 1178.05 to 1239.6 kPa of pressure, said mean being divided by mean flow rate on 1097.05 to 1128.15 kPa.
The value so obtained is 0.9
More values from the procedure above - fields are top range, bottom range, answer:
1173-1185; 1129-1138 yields 1.04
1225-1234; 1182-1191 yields 0.83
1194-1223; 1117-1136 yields 0.85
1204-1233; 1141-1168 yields 1.13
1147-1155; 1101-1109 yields 0.76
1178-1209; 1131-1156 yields 1.10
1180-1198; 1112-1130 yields 0.93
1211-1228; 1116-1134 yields 0.84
